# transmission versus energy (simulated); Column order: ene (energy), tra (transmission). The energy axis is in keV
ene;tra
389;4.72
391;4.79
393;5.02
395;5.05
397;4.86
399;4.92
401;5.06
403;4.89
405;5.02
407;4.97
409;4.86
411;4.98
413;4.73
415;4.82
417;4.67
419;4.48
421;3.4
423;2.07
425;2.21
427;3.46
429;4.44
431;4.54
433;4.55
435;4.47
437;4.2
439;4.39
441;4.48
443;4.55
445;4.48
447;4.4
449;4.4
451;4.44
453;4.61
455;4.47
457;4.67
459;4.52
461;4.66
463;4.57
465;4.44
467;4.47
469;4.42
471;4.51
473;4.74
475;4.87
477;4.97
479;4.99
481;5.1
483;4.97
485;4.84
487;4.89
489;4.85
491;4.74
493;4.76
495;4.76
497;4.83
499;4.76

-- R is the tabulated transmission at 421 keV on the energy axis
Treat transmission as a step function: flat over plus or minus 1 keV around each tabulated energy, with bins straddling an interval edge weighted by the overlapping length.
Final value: 3.4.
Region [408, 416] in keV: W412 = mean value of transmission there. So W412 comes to 4.85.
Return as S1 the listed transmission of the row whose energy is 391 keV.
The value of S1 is 4.79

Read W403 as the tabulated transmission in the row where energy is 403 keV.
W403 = 4.89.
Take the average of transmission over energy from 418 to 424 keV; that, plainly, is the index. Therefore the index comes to 3.32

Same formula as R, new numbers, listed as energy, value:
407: 4.97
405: 5.02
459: 4.52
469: 4.42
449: 4.4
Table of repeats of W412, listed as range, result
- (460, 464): 4.62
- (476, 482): 5.02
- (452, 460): 4.57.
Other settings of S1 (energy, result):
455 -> 4.47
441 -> 4.48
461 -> 4.66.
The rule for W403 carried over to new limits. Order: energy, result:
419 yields 4.48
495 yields 4.76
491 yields 4.74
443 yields 4.55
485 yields 4.84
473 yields 4.74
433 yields 4.55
